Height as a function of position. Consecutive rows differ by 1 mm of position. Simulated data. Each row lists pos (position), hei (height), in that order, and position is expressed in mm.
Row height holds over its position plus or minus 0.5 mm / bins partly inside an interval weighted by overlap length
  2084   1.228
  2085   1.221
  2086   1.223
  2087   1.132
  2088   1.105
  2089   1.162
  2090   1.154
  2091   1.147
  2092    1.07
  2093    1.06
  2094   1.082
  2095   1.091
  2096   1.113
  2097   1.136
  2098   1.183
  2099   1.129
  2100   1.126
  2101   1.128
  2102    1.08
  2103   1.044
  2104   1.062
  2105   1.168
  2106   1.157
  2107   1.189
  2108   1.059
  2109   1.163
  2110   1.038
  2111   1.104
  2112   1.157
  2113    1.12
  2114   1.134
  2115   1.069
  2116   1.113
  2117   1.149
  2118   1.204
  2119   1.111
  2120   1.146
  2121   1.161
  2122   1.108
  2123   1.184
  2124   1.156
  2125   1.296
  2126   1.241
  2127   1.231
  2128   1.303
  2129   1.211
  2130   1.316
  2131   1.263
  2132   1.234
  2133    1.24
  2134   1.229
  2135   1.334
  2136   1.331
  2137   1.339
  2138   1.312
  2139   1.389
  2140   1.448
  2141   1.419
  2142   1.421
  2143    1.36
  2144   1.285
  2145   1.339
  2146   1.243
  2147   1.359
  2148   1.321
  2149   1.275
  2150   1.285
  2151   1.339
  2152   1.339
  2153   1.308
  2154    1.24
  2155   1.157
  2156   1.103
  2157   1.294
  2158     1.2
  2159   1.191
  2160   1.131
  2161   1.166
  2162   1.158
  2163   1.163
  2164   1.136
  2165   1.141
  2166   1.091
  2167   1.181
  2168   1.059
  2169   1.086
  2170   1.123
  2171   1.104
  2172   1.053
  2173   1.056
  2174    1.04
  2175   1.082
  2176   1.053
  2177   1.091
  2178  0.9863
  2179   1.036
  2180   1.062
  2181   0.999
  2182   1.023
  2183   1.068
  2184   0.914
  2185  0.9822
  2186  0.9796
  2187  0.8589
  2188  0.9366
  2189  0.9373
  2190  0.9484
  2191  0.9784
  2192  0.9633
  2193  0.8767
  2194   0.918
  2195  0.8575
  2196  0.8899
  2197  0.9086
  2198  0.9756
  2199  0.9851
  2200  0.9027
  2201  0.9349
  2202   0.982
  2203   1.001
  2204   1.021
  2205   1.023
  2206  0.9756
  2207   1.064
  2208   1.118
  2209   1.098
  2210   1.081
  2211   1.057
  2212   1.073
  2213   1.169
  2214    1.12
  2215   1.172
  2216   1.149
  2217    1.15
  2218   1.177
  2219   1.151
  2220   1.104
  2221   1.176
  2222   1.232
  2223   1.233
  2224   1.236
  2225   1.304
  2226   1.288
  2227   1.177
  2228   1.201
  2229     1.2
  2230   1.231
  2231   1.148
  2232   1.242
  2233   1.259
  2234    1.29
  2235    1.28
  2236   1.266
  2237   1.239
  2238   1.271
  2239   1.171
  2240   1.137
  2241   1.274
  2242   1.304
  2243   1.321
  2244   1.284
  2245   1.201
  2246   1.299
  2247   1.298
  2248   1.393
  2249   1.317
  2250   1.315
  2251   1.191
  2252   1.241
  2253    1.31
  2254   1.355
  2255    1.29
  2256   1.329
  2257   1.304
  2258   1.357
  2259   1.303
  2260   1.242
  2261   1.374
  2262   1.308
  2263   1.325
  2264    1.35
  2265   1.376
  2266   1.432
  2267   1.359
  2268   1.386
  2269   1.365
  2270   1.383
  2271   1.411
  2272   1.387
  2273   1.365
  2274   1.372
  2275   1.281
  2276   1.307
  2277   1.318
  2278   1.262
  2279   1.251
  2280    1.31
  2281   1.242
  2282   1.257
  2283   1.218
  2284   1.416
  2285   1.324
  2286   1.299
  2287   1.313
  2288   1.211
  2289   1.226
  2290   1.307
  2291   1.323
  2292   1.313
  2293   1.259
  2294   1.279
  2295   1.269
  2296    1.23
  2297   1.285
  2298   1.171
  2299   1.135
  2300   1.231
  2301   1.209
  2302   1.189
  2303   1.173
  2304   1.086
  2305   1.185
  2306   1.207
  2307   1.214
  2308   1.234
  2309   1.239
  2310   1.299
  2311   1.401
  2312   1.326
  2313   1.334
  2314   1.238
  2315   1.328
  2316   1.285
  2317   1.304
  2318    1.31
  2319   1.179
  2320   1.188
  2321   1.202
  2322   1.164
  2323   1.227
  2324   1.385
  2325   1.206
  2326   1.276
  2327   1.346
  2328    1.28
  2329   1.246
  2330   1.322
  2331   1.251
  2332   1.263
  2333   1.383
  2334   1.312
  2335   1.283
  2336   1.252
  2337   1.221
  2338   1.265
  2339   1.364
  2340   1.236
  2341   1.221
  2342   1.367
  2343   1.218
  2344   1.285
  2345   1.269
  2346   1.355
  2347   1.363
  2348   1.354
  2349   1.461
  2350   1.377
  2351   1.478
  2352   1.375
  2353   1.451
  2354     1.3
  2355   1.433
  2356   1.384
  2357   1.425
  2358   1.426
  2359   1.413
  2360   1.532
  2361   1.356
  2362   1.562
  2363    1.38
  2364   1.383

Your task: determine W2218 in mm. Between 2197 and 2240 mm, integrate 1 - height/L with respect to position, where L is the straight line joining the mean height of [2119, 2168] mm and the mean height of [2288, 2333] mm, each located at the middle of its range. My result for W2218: 3.9 mm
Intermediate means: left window 1.25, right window 1.25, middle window 1.14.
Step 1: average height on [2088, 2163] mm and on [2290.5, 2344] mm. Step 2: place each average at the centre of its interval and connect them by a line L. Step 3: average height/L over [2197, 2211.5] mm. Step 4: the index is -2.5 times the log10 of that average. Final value 0.21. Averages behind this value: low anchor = 1.2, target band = 1.01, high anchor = 1.26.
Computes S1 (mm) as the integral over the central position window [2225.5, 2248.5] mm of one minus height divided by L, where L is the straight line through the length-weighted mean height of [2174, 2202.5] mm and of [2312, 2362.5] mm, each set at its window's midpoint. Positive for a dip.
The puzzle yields -3.5 mm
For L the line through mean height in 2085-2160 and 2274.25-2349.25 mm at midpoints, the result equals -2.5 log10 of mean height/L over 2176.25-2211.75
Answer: 0.241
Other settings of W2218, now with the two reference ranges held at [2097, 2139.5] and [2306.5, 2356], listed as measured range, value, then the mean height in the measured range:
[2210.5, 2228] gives 0.9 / 1.18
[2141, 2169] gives -0.7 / 1.23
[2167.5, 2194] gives 4.5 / 1.01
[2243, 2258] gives -0.5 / 1.3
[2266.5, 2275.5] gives -0.7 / 1.37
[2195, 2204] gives 2.1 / 0.947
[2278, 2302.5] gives 0.3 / 1.26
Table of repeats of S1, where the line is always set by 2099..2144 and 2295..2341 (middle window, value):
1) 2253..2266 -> -0.9 mm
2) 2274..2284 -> -0.3 mm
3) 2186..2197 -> 2.7 mm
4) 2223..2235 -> 0.0 mm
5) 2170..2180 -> 1.3 mm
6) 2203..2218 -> 1.7 mm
